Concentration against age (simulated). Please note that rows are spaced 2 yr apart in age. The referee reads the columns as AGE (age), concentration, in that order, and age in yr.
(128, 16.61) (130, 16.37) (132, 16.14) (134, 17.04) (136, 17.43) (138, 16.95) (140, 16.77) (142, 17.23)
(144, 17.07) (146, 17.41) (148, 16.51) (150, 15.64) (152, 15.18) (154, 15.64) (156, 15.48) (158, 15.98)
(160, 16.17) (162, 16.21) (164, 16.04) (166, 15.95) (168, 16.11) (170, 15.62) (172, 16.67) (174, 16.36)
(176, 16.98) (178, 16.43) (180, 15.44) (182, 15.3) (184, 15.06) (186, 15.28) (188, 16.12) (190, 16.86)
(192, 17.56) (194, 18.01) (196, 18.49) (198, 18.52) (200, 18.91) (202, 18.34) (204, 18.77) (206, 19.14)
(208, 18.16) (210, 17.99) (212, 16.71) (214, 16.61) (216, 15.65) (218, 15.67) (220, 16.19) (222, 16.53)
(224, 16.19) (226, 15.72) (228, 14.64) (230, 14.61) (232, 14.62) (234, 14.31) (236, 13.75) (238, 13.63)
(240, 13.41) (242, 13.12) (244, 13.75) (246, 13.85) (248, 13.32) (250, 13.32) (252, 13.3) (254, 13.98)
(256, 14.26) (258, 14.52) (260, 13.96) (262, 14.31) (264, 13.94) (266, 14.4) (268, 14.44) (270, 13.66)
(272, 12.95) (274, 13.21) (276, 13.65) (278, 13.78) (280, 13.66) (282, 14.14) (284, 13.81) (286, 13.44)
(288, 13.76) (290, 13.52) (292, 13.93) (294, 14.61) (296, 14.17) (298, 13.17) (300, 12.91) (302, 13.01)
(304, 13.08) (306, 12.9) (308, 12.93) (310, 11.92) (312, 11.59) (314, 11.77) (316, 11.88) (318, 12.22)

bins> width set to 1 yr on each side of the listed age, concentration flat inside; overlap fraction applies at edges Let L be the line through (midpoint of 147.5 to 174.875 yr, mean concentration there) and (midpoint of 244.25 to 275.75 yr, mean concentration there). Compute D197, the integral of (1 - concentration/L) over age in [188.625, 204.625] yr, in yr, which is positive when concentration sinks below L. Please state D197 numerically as -3.1 yr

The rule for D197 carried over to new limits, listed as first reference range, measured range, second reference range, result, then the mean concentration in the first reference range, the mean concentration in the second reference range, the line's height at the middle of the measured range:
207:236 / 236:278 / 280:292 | 2.7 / 15.9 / 13.7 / 14.7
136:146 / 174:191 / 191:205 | 1.9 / 17.1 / 18.4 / 18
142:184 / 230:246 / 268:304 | 0.8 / 16.1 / 13.6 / 14.6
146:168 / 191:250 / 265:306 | -4.7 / 16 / 13.6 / 14.8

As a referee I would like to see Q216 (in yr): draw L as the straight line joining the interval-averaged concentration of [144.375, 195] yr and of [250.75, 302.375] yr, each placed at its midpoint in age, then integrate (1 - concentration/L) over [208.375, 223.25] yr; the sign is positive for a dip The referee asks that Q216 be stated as -1.4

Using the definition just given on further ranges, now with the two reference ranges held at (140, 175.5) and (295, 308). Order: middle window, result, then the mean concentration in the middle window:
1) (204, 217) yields -2.0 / 17.5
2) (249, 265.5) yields 0.2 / 14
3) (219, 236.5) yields -0.6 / 15.2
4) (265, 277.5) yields 0.1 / 13.7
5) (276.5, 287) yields -0.1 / 13.8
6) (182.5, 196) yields -0.9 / 16.6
